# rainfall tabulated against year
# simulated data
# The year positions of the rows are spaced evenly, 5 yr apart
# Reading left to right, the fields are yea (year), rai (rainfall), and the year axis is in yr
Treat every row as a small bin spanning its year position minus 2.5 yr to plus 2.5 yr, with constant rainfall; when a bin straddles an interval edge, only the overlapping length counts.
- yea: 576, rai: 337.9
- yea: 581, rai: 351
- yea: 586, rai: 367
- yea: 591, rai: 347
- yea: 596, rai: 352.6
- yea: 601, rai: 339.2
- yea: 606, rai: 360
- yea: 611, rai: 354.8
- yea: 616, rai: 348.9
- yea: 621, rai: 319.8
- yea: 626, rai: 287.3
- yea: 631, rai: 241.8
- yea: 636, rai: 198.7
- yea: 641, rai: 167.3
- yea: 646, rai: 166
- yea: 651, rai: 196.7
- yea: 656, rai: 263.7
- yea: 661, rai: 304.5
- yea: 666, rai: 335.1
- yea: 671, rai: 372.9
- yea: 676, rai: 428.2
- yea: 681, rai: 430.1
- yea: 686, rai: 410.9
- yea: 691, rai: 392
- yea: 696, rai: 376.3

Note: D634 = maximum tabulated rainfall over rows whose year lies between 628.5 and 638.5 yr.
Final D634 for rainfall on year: 241.8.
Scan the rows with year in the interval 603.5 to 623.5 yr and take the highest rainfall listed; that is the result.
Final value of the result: 360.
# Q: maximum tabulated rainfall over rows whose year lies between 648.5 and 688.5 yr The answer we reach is 430.1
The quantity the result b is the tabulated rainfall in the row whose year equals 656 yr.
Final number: 263.7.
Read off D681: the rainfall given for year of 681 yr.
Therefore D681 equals 430.1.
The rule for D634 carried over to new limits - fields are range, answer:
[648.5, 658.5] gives 263.7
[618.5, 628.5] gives 319.8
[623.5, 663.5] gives 304.5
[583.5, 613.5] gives 367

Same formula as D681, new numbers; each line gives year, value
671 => 372.9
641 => 167.3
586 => 367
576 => 337.9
